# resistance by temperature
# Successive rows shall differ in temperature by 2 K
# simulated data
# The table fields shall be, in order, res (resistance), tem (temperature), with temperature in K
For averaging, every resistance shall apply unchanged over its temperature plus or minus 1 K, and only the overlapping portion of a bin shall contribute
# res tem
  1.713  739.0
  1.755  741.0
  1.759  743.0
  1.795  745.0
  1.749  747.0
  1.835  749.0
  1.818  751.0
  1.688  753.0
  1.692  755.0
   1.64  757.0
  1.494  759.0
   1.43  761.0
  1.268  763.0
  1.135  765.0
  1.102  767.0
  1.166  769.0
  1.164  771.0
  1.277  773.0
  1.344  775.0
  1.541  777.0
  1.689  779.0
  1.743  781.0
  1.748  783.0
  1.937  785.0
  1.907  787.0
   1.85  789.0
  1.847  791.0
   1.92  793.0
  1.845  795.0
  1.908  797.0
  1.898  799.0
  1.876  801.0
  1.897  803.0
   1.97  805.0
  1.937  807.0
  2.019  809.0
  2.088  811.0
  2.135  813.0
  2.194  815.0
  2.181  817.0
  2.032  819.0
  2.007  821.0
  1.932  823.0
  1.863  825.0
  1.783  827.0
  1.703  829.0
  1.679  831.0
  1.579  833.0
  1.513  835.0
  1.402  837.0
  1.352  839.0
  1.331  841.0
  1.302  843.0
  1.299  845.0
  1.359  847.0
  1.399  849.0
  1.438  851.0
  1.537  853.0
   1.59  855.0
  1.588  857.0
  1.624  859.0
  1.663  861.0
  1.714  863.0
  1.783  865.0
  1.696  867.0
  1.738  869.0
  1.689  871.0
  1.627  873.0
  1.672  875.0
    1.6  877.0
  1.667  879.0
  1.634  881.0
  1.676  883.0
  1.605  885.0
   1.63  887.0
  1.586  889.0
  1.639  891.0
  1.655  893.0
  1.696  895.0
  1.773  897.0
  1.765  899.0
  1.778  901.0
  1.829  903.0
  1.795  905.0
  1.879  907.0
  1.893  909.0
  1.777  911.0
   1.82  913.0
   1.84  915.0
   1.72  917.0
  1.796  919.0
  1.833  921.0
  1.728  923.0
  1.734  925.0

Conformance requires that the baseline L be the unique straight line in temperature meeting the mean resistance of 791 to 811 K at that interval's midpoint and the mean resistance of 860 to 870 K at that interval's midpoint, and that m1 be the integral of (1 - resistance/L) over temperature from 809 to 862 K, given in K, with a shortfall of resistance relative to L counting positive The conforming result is 4.0 K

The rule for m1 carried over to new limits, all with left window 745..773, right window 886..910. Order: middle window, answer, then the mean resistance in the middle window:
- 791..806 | -3.3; 1.9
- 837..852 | 2.6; 1.36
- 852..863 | 0.4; 1.61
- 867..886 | 0.5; 1.66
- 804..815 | -3.3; 2.04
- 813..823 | -3.1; 2.09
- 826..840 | 0.4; 1.57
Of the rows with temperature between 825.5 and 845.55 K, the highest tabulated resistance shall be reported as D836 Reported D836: 1.783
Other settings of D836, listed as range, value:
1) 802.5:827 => 2.194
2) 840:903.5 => 1.829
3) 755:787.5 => 1.937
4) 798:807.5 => 1.97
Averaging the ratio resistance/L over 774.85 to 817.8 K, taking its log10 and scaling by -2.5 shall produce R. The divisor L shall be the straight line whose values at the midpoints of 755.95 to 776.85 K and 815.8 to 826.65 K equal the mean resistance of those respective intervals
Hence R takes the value -0.13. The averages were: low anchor 1.31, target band 1.89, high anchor 1.99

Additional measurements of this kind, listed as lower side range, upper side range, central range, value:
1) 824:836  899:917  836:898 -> 0.11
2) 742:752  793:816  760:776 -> 0.44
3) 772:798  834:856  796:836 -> -0.21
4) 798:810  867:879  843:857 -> 0.22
